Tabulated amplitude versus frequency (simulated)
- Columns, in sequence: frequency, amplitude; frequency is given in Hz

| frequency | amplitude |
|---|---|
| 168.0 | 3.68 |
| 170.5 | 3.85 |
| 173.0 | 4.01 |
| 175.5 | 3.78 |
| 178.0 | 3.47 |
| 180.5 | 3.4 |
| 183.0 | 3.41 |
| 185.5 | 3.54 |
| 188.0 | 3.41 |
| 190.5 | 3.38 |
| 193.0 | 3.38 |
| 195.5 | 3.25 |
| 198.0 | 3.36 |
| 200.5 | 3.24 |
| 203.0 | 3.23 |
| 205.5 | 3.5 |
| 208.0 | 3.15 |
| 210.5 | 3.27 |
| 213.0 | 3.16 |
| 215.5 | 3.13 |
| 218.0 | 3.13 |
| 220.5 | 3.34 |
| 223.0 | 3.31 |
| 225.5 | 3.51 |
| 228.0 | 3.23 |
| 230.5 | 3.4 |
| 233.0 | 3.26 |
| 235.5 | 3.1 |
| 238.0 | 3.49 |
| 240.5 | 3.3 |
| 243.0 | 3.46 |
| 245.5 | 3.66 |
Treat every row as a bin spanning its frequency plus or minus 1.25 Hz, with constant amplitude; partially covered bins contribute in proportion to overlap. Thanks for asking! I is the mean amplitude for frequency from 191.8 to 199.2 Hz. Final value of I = 3.33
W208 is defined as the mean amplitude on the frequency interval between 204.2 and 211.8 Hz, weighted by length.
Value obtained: 3.31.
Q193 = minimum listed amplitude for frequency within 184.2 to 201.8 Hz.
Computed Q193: 3.24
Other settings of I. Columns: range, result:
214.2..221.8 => 3.2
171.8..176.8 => 3.89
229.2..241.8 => 3.31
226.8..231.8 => 3.32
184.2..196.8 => 3.39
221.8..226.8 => 3.41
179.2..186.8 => 3.45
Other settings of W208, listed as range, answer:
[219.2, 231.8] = 3.36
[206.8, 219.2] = 3.17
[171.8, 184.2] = 3.61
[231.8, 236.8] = 3.18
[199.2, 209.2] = 3.28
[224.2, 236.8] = 3.3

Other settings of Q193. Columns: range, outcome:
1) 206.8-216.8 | 3.13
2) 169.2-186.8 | 3.4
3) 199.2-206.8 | 3.23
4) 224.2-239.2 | 3.1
